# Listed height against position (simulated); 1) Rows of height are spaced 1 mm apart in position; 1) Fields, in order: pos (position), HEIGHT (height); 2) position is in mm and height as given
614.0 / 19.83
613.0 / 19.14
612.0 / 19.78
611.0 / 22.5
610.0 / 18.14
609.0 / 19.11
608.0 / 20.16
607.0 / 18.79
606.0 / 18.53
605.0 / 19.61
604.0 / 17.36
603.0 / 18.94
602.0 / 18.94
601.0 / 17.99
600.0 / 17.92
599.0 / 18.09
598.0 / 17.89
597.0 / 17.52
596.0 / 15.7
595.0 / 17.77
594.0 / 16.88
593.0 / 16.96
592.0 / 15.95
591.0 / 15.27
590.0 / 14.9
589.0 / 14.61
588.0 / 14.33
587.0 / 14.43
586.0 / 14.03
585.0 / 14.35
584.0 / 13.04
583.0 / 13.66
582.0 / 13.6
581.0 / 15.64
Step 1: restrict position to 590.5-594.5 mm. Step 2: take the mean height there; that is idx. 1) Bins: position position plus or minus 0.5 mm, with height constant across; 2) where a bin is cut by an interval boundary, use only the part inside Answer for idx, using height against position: 16.3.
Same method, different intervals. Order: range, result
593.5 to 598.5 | 17.2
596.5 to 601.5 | 17.9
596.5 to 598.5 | 17.7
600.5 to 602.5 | 18.5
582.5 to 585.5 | 13.7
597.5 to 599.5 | 18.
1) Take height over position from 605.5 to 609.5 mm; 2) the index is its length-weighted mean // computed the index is 19.1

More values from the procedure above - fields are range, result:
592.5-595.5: 17.2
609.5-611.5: 20.3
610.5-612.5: 21.1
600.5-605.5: 18.6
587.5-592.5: 15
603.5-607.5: 18.6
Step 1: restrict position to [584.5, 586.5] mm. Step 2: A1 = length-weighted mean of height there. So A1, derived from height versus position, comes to 14.2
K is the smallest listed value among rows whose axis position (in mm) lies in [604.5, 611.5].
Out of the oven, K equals 18.14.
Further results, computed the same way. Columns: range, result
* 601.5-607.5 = 17.36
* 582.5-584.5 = 13.04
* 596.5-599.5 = 17.52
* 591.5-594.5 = 15.95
